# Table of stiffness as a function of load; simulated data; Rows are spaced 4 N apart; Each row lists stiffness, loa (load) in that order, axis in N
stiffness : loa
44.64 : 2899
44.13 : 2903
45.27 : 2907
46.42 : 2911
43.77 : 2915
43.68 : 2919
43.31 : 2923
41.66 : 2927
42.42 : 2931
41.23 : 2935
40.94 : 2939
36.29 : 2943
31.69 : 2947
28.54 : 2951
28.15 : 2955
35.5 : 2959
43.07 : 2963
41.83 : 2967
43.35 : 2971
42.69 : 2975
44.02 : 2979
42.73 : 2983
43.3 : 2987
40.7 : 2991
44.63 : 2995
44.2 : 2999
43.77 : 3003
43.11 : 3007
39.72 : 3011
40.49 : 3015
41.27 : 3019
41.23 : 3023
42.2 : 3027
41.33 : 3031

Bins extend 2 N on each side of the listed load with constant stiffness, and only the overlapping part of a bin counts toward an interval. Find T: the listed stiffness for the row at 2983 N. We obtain 42.73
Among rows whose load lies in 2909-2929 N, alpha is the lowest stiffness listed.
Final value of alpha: 41.66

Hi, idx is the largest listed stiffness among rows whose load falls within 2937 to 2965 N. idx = 43.07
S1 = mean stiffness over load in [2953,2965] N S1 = 35.6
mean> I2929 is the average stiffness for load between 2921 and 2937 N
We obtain 42.2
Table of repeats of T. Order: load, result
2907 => 45.27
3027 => 42.2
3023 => 41.23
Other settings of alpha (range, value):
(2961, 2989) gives 41.83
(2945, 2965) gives 28.15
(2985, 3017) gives 39.72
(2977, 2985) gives 42.73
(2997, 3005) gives 43.77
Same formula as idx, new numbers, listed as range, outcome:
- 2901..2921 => 46.42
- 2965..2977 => 43.35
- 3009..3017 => 40.49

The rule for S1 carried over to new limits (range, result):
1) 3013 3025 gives 41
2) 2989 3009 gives 43.3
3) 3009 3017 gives 40.1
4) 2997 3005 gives 44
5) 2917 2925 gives 43.5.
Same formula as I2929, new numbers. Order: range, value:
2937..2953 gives 34.4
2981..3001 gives 43.1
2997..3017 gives 42.3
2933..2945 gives 39.5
